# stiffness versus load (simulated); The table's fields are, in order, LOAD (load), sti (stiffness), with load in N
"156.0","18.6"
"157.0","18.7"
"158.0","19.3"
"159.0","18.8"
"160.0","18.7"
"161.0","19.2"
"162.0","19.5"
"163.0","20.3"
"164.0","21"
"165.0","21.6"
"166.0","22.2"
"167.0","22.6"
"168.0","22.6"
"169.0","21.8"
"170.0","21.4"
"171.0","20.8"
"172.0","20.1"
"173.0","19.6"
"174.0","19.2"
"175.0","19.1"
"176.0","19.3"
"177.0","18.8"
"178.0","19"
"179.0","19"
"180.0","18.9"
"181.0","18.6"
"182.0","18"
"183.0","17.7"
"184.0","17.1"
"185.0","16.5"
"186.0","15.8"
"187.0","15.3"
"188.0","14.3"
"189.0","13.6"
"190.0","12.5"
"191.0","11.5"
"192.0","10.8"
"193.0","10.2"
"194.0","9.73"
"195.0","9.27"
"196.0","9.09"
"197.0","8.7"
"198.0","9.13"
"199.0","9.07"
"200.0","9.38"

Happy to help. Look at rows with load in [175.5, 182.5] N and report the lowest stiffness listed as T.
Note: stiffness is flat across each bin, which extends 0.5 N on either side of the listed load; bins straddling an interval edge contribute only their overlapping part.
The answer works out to 18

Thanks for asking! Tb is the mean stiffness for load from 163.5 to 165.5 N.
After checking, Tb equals 21.3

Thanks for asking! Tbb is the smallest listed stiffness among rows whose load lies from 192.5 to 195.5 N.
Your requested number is 9.27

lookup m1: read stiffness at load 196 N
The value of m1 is 9.09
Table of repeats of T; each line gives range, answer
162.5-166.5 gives 20.3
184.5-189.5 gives 13.6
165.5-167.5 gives 22.2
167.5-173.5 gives 19.6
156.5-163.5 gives 18.7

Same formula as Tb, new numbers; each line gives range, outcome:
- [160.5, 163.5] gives 19.7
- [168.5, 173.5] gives 20.7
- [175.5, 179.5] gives 19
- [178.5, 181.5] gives 18.8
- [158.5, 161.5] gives 18.9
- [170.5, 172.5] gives 20.5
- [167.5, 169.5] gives 22.2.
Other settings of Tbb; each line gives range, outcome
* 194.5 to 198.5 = 8.7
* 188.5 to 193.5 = 10.2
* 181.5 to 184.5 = 17.1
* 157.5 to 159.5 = 18.8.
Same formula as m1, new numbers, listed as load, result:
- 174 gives 19.2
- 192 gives 10.8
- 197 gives 8.7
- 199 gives 9.07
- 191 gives 11.5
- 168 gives 22.6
